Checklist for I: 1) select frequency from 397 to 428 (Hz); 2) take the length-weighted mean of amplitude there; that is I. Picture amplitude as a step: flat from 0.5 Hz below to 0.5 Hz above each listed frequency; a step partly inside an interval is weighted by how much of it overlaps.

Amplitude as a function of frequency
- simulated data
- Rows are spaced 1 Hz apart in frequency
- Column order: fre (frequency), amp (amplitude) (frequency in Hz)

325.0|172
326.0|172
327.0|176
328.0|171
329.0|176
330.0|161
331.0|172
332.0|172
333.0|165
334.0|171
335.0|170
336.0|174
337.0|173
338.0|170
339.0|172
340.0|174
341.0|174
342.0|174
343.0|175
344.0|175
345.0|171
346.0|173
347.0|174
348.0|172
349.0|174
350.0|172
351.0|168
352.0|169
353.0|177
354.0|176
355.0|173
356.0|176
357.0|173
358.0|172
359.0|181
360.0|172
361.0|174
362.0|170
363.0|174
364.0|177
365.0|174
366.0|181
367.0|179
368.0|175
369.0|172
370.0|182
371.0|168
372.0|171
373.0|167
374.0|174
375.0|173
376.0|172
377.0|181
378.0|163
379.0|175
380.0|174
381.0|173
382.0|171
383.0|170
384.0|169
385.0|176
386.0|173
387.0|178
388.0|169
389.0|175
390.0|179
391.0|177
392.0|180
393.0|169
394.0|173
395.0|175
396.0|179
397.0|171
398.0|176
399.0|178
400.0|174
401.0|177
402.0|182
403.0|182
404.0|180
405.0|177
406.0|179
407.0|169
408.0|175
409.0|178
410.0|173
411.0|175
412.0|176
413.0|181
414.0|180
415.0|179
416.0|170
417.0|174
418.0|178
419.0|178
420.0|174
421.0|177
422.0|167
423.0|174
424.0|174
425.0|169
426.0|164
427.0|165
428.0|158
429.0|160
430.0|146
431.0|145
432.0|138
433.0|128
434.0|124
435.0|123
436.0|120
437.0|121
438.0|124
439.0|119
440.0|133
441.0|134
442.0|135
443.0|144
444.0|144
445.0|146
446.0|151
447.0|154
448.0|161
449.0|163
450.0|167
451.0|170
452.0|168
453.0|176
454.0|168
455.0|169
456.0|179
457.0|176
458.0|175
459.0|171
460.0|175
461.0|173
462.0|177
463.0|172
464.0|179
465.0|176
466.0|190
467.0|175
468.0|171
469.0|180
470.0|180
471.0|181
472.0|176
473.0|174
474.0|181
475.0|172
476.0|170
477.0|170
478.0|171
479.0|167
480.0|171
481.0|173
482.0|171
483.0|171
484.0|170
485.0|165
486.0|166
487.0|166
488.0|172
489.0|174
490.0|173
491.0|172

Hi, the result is 175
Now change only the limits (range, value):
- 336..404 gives 174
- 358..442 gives 167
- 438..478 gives 166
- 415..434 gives 163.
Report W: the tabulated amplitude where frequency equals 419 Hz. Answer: 178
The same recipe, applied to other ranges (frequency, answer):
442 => 135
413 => 181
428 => 158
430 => 146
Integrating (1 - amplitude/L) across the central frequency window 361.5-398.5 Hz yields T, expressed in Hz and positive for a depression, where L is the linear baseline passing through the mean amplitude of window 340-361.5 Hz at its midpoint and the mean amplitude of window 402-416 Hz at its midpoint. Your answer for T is 0.3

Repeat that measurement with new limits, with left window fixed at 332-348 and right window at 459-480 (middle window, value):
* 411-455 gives 4.6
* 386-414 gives -0.4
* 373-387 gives 0.1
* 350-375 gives -0.2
